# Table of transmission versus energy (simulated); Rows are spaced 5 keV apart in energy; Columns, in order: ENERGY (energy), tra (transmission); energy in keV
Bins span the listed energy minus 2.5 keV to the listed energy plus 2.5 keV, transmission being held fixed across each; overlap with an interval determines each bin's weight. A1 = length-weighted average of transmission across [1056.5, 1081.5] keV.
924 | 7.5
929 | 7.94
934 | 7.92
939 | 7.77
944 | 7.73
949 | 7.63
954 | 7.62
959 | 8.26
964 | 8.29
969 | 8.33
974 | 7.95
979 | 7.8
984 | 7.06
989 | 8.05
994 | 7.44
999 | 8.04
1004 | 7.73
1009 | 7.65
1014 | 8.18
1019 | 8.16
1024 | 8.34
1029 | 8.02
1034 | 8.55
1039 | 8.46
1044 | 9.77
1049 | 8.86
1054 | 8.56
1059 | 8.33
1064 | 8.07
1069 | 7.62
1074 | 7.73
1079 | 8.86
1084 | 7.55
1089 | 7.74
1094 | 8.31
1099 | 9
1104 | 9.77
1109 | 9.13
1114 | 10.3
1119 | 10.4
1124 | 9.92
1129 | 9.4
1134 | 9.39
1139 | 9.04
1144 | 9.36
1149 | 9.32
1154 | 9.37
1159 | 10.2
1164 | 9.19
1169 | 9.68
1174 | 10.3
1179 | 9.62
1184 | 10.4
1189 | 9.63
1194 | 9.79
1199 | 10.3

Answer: 8.12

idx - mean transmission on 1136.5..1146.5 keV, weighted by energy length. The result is 9.2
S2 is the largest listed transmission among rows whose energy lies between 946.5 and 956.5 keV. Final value 7.63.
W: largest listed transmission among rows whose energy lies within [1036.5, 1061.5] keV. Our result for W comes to 9.77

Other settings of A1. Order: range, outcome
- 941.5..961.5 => 7.81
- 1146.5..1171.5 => 9.55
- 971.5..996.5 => 7.66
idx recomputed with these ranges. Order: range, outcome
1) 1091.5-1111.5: 9.05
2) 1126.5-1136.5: 9.39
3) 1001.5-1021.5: 7.93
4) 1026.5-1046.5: 8.7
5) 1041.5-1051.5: 9.31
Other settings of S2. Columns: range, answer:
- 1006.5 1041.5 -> 8.55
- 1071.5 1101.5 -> 9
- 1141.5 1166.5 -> 10.2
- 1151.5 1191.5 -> 10.4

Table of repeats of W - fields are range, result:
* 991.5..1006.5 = 8.04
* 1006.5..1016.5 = 8.18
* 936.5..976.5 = 8.33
